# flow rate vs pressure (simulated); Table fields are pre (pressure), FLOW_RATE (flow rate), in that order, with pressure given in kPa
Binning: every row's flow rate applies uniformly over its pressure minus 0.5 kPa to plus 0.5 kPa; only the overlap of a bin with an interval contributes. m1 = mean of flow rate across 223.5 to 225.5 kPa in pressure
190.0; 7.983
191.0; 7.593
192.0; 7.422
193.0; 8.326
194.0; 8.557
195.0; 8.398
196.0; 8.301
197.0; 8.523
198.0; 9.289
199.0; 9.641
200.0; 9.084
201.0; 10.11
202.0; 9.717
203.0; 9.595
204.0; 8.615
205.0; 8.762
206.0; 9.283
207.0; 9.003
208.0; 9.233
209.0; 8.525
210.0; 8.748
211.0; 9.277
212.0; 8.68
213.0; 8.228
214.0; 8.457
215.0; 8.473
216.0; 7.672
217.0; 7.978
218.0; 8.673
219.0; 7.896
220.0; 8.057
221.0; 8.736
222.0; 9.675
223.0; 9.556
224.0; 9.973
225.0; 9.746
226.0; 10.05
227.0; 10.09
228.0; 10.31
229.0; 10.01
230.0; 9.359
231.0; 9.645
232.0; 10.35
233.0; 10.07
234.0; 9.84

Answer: 9.86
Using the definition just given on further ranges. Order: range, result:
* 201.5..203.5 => 9.66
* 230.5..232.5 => 10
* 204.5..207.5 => 9.02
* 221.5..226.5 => 9.8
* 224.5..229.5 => 10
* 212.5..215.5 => 8.39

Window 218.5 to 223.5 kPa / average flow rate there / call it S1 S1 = 8.78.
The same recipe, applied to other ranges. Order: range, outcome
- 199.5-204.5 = 9.42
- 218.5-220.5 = 7.98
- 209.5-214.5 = 8.68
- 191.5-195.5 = 8.18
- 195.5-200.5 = 8.97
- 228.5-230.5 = 9.68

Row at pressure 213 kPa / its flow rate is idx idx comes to 8.228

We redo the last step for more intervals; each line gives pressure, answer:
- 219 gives 7.896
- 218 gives 8.673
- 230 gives 9.359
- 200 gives 9.084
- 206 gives 9.283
